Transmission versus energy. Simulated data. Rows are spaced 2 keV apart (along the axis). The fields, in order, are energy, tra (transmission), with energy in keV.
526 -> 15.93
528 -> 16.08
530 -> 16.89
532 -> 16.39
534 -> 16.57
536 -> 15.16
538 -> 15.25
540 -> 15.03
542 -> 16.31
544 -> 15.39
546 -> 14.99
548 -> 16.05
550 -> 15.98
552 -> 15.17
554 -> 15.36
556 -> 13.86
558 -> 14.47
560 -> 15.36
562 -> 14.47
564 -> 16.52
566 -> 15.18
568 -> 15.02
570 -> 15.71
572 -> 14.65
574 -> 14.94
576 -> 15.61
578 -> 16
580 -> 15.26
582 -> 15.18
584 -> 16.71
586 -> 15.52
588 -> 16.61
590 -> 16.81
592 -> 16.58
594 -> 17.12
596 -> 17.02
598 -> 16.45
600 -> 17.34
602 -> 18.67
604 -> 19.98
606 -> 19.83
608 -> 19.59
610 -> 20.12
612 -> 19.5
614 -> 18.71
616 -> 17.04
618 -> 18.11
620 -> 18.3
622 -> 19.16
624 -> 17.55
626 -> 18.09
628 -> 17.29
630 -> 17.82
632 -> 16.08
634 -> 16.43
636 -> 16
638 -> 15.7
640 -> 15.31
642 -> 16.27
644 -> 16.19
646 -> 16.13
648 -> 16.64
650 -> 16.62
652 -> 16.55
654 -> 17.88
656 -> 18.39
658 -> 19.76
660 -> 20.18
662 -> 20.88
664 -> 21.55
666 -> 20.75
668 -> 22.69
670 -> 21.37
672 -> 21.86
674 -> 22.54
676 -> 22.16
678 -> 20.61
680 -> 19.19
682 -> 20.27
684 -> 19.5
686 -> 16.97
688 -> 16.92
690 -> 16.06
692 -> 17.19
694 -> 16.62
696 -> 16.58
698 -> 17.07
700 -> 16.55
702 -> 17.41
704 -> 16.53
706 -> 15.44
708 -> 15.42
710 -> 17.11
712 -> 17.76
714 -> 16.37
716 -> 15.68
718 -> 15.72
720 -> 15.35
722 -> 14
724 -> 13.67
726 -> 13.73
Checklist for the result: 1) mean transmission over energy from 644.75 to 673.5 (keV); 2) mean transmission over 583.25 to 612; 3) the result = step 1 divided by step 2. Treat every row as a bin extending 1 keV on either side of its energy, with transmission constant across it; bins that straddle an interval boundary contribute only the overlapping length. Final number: 1.09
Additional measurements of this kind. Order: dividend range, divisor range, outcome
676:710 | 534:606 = 1.10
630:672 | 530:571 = 1.18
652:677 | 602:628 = 1.10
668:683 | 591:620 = 1.16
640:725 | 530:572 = 1.16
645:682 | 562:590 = 1.27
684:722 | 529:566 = 1.06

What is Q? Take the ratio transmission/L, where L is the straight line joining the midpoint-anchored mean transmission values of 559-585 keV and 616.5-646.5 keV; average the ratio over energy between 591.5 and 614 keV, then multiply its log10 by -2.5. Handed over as -0.138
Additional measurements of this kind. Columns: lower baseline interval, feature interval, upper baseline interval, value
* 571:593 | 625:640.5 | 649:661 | 0.05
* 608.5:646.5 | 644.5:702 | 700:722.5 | -0.13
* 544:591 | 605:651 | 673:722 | -0.07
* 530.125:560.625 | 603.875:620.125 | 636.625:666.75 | -0.12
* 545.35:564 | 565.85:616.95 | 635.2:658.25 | -0.08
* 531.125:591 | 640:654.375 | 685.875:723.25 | -0.03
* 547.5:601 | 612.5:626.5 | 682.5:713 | -0.13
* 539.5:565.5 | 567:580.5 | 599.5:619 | 0.09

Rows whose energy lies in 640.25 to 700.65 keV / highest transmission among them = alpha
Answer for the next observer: 22.69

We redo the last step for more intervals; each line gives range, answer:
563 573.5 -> 16.52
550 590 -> 16.81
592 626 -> 20.12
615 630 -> 19.16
